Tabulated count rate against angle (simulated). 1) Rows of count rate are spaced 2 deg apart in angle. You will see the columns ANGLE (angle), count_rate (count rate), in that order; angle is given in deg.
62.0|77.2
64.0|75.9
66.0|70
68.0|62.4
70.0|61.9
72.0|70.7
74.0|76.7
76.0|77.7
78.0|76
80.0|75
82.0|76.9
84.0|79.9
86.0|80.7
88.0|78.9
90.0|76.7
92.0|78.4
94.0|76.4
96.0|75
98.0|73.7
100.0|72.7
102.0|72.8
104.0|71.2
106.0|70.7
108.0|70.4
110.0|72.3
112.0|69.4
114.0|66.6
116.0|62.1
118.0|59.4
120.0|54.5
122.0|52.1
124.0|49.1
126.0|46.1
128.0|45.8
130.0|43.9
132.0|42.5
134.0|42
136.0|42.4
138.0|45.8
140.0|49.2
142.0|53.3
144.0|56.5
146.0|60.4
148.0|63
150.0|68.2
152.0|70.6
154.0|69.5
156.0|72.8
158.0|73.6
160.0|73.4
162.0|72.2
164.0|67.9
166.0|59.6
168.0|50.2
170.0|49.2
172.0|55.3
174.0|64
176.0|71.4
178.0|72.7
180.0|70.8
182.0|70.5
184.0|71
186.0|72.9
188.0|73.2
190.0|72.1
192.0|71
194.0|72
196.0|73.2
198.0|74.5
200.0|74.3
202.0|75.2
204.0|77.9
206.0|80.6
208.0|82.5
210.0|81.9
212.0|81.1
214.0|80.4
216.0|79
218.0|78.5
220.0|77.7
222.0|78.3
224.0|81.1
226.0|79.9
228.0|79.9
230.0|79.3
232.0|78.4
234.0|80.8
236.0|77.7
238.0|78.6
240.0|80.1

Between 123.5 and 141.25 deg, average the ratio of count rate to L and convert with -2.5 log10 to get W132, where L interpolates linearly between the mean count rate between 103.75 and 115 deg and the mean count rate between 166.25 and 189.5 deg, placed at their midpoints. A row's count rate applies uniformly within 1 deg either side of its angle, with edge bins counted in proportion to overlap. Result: 0.45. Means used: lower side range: 70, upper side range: 65.5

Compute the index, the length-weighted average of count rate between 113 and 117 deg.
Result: 64.3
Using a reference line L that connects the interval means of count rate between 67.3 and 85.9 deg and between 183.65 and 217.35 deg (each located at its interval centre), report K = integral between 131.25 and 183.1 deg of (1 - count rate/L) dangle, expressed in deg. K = 9.74 deg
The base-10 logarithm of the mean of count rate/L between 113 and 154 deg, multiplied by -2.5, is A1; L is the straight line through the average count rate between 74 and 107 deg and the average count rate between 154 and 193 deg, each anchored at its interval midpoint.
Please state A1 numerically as 0.30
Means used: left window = 75.8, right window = 67.6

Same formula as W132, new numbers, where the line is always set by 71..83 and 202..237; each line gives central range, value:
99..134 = 0.273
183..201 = 0.088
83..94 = -0.040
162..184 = 0.220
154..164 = 0.083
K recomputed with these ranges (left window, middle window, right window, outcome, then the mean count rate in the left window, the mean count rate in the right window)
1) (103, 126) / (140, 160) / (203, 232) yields 1.1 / 62.7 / 79.8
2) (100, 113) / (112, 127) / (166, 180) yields 2.8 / 71.3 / 61.1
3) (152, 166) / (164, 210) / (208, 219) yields 3.6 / 70.6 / 80.4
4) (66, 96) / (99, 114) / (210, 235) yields 0.9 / 74.7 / 79.6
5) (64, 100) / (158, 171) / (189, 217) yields 2.2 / 74.5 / 76.8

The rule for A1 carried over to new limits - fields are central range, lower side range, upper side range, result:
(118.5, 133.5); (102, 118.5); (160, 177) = 0.36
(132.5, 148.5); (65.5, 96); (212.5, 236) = 0.44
